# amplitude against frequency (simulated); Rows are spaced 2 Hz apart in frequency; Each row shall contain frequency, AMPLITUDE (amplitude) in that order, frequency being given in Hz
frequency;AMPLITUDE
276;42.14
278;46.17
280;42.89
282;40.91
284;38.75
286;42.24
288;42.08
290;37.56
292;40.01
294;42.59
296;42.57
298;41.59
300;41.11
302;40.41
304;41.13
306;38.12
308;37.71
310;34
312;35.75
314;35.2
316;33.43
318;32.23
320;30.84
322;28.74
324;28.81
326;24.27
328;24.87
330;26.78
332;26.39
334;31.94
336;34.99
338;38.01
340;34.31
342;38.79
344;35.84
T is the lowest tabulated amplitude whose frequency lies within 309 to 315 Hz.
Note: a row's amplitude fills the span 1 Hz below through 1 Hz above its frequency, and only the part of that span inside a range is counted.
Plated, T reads 34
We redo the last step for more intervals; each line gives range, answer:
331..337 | 26.39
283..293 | 37.56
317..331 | 24.27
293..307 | 38.12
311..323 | 28.74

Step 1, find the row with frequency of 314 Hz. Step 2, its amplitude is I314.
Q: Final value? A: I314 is 35.2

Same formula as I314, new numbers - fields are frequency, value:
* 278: 46.17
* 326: 24.27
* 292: 40.01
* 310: 34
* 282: 40.91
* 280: 42.89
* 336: 34.99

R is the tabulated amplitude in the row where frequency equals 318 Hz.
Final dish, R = 32.23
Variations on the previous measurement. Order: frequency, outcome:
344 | 35.84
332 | 26.39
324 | 28.81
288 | 42.08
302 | 40.41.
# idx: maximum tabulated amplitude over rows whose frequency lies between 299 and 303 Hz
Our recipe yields 41.11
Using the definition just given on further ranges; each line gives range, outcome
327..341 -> 38.01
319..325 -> 30.84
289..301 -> 42.59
